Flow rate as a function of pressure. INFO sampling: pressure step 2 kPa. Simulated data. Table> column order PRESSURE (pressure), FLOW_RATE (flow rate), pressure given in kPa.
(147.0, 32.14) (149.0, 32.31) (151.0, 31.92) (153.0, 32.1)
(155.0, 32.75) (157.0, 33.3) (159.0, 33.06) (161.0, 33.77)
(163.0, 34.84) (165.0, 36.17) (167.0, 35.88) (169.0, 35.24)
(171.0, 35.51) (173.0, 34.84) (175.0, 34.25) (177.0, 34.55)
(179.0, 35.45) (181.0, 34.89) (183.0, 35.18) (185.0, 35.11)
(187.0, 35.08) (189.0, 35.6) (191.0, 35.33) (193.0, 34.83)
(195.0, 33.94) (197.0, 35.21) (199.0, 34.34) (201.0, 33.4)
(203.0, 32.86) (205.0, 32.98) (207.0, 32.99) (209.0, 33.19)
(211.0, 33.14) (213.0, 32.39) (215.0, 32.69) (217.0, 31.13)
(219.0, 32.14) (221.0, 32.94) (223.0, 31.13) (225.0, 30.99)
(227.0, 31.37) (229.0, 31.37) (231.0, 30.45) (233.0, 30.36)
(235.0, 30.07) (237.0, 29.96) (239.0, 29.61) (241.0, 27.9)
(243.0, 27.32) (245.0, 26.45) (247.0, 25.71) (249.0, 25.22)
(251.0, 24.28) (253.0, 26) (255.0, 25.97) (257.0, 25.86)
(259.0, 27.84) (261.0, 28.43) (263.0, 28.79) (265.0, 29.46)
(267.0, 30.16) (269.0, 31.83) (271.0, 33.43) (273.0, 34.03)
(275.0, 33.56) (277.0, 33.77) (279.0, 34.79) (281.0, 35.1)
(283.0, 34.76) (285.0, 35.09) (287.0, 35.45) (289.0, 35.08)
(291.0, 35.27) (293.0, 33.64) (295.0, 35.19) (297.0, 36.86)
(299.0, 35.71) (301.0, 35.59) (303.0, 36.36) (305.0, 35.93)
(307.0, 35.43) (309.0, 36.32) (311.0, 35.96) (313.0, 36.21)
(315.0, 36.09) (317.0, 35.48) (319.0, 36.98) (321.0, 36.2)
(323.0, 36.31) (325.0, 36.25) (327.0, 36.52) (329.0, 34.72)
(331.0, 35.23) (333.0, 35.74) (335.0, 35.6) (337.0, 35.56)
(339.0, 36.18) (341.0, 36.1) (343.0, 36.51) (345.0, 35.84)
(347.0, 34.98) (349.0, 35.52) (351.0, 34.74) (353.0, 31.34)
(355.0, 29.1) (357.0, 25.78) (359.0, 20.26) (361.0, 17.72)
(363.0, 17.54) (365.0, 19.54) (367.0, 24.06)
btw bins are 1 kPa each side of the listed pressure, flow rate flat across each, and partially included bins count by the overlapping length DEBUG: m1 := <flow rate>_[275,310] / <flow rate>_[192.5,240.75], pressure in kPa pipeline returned 1.10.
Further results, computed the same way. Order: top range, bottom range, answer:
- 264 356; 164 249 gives 1.07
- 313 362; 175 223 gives 0.99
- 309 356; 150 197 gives 1.02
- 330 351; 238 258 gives 1.35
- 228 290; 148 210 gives 0.88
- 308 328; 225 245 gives 1.22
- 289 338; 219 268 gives 1.25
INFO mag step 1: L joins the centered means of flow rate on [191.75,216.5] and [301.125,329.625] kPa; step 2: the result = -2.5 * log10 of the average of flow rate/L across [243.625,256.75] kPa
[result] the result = 0.32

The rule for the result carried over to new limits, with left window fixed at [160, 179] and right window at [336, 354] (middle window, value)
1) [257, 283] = 0.113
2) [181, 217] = 0.035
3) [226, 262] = 0.245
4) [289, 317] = -0.017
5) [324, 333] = -0.015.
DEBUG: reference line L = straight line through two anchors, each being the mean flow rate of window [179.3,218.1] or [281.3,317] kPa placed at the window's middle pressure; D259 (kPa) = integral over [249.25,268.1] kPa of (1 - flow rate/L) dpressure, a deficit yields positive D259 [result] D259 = 4.1 kPa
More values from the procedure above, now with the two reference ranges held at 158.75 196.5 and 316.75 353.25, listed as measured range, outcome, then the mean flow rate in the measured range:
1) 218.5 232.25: 1.5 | 31.4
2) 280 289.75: 0.1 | 35.1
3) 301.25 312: -0.1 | 36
